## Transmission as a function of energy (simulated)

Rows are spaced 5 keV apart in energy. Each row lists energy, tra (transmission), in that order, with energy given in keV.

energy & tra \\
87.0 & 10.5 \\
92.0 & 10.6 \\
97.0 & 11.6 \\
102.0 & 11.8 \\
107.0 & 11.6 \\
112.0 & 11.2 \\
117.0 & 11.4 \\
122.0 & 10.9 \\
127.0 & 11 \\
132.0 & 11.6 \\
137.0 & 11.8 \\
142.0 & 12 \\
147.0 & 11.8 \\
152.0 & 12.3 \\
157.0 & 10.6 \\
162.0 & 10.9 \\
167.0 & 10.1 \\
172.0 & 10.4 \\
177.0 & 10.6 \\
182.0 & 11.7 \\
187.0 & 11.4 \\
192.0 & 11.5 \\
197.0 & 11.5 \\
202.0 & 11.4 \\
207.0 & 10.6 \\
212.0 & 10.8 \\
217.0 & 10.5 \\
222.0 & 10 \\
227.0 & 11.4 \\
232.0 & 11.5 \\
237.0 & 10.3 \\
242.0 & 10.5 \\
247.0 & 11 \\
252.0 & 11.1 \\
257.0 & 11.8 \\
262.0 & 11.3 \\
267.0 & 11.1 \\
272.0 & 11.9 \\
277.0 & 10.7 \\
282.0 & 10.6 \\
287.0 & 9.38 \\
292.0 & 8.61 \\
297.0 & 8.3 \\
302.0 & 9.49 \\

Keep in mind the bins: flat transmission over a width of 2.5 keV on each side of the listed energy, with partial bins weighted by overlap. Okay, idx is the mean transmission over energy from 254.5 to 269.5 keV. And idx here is 11.4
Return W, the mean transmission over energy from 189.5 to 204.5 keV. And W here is 11.5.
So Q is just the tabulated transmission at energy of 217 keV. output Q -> 10.5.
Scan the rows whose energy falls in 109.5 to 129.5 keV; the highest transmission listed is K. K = 11.4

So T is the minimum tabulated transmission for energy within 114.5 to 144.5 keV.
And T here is 10.9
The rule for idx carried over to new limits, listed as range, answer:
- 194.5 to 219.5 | 11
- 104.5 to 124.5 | 11.3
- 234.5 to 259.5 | 10.9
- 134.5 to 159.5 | 11.7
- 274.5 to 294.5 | 9.82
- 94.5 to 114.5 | 11.6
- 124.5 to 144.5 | 11.6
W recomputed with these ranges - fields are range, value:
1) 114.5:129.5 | 11.1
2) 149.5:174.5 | 10.9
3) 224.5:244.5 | 10.9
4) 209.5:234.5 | 10.8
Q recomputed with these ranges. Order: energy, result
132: 11.6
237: 10.3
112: 11.2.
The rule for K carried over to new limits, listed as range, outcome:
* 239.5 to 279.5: 11.9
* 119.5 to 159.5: 12.3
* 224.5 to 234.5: 11.5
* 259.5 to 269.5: 11.3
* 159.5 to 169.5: 10.9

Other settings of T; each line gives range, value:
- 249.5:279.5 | 10.7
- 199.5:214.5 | 10.6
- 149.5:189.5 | 10.1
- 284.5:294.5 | 8.61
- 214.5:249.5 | 10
